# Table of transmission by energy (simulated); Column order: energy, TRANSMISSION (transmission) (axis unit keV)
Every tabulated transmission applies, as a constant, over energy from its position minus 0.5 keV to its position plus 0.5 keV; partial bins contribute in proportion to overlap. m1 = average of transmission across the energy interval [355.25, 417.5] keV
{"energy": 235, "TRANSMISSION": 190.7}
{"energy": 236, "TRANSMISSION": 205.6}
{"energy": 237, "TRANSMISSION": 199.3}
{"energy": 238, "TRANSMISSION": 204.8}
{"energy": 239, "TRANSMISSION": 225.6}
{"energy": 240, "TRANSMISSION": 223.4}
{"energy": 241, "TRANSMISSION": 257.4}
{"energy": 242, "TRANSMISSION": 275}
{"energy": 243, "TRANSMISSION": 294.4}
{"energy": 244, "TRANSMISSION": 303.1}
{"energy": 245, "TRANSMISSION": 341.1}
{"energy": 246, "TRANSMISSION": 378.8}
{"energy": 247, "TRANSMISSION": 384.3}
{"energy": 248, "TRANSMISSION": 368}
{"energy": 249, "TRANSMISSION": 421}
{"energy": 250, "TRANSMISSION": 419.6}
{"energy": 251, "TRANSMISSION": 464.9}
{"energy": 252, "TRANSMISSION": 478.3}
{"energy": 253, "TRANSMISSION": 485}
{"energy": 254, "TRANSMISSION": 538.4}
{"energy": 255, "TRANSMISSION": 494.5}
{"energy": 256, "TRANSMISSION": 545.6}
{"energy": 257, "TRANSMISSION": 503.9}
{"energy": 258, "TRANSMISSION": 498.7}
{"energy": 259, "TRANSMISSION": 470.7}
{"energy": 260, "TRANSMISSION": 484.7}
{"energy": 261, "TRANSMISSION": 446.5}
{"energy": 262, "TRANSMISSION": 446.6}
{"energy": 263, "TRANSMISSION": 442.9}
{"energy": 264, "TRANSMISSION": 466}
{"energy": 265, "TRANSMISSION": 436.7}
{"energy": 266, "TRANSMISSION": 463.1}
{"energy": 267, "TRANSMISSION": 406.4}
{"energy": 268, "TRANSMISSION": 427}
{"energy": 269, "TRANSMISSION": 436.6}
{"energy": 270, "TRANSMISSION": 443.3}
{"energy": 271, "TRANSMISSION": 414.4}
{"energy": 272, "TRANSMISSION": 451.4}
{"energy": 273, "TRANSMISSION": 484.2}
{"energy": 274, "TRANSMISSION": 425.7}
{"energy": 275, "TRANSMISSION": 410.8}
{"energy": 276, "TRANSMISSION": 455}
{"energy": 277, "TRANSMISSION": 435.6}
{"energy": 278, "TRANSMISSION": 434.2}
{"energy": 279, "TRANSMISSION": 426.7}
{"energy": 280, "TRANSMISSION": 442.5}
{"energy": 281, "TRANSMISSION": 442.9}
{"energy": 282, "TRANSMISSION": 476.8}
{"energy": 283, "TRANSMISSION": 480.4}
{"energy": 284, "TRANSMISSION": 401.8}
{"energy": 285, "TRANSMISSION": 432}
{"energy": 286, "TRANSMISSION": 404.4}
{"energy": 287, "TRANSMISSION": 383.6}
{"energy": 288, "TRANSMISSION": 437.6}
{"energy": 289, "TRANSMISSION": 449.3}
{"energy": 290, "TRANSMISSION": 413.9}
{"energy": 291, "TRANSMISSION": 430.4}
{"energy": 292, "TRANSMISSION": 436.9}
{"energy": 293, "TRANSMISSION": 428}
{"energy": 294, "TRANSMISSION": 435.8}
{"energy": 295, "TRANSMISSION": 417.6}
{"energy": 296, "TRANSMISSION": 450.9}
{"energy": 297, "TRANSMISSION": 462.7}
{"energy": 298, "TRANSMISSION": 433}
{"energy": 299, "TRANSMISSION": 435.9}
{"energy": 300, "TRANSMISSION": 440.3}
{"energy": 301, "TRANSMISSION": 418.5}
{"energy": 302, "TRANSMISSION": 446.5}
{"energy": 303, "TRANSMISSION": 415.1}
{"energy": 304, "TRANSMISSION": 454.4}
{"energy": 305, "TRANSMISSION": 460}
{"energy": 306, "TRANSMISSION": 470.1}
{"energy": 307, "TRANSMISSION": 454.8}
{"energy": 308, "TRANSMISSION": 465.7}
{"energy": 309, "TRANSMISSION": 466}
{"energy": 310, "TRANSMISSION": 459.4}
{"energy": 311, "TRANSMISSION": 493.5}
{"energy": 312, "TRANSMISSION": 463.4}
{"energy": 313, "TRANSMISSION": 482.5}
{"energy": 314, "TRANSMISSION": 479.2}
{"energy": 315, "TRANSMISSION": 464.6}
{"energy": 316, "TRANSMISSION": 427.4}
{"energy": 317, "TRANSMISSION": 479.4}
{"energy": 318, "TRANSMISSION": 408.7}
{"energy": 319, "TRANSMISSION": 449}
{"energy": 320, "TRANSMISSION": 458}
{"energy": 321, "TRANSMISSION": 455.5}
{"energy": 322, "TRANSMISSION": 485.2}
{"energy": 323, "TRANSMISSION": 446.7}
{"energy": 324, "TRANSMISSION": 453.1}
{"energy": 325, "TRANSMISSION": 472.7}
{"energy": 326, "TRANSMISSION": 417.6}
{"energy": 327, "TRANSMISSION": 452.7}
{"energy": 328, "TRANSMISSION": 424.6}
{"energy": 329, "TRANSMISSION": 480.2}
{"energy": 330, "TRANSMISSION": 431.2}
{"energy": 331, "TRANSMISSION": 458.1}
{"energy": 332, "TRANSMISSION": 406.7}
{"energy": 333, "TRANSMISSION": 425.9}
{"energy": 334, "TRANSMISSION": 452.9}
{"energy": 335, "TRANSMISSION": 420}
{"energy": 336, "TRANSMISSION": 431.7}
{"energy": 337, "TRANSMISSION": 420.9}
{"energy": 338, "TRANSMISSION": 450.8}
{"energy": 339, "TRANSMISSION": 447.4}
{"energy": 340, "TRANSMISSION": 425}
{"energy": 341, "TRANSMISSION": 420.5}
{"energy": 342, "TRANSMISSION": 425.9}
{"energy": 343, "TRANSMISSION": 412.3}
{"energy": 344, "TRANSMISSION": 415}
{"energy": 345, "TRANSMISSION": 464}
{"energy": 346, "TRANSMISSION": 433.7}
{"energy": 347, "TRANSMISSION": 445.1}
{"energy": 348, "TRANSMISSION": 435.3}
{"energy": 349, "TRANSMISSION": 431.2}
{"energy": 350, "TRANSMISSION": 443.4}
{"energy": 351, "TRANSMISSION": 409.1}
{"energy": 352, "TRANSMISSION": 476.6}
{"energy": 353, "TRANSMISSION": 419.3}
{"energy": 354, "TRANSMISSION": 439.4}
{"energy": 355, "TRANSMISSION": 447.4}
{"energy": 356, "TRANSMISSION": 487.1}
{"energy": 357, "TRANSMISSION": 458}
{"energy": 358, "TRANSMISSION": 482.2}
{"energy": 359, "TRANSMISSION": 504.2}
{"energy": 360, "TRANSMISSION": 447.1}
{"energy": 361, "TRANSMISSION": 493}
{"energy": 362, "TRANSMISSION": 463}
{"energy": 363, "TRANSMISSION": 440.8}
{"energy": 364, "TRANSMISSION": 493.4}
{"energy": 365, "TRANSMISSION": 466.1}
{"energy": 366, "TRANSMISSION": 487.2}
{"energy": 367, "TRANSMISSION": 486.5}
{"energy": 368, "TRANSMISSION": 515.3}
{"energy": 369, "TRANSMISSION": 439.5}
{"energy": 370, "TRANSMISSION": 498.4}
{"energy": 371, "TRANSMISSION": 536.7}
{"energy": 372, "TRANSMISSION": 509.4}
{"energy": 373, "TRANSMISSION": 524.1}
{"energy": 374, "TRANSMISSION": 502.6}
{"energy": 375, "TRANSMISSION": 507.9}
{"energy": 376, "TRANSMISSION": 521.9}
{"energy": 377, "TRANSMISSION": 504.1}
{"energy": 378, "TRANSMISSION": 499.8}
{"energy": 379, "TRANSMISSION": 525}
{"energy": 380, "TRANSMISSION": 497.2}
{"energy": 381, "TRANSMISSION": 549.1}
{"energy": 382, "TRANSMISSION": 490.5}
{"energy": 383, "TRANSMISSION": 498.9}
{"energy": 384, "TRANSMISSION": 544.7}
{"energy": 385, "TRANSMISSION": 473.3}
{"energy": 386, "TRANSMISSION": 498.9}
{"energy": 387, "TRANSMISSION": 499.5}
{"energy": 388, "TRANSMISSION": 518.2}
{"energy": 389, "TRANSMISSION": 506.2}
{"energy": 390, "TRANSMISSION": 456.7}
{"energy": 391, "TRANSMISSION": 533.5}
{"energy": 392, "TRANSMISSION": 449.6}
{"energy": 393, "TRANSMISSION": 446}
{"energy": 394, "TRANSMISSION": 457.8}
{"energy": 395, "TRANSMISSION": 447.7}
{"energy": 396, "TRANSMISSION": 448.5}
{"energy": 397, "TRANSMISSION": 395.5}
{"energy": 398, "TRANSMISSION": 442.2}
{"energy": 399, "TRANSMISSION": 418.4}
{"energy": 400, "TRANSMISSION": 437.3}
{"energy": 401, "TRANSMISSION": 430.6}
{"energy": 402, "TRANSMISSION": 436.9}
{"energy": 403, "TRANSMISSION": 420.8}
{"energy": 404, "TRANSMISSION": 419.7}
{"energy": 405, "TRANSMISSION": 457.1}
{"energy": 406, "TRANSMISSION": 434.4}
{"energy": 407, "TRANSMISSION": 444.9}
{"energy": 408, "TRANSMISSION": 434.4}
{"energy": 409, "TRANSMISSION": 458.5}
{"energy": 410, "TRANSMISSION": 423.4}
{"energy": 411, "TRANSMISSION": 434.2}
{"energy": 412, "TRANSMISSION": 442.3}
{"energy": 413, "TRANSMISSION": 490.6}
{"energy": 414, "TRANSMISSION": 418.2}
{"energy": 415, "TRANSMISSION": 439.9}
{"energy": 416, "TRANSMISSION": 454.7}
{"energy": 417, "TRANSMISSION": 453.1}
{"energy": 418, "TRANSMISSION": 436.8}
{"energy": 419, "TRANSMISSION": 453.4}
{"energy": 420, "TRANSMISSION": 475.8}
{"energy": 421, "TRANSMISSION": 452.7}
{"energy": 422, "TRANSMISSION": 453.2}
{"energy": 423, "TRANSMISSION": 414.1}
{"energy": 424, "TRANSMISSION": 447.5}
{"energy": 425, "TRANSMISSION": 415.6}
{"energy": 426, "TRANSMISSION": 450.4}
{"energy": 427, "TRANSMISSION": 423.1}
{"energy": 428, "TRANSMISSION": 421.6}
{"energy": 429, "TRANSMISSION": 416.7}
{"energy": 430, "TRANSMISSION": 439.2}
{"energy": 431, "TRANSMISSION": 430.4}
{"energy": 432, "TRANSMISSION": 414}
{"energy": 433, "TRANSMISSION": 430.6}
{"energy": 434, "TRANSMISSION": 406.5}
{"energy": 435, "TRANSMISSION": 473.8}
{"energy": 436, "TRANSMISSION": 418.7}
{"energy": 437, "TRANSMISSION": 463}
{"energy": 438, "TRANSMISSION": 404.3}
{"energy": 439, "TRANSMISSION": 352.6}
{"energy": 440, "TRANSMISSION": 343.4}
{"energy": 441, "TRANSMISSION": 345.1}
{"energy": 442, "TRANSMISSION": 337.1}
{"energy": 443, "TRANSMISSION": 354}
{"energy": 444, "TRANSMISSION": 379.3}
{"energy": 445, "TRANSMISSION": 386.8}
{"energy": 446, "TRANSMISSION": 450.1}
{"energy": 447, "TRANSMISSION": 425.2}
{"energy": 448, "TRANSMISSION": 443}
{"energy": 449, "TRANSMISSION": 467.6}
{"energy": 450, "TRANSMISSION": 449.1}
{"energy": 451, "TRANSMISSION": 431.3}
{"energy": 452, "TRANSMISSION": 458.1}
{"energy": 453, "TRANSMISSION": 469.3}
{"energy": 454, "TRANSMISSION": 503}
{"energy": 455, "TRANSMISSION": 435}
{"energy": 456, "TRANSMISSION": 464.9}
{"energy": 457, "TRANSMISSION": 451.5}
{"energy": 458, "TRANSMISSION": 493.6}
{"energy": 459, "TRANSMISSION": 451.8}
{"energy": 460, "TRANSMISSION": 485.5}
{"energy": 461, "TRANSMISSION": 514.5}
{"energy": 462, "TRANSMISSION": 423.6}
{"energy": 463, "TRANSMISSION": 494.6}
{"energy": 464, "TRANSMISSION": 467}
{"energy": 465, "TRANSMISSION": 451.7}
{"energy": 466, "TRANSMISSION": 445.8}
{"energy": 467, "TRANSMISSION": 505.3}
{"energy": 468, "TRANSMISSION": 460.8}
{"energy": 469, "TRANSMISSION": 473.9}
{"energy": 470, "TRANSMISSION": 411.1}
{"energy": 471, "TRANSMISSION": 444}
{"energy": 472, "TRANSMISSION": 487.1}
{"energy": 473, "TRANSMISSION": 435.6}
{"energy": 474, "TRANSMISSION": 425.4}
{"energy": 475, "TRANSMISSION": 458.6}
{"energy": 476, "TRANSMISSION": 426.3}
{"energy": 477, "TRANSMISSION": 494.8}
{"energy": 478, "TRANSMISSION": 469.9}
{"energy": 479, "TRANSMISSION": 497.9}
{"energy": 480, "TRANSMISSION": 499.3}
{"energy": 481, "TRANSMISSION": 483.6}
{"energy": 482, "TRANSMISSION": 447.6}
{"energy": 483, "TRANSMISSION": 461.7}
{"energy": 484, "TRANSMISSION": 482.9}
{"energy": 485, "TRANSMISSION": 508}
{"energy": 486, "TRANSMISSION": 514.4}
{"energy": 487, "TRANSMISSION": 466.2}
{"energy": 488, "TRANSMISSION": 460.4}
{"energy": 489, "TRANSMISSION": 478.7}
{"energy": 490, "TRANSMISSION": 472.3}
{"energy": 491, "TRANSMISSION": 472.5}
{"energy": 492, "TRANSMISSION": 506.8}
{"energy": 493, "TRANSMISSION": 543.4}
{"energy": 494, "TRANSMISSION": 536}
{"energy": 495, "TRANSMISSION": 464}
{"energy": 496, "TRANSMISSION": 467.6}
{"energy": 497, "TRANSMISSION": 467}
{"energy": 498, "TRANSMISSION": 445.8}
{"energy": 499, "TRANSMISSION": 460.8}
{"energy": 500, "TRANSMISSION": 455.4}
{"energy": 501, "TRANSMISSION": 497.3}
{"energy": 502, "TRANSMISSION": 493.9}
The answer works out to 472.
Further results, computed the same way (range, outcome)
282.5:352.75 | 442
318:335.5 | 445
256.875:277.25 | 449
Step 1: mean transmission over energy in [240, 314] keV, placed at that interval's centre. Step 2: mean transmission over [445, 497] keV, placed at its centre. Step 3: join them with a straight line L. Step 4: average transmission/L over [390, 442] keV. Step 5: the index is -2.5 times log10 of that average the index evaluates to 0.06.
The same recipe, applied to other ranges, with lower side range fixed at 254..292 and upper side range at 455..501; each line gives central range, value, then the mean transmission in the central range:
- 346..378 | -0.04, 474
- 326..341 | 0.05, 436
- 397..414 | 0.06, 437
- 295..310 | 0.01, 447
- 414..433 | 0.07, 438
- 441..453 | 0.13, 416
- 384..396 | -0.05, 482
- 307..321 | -0.02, 461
